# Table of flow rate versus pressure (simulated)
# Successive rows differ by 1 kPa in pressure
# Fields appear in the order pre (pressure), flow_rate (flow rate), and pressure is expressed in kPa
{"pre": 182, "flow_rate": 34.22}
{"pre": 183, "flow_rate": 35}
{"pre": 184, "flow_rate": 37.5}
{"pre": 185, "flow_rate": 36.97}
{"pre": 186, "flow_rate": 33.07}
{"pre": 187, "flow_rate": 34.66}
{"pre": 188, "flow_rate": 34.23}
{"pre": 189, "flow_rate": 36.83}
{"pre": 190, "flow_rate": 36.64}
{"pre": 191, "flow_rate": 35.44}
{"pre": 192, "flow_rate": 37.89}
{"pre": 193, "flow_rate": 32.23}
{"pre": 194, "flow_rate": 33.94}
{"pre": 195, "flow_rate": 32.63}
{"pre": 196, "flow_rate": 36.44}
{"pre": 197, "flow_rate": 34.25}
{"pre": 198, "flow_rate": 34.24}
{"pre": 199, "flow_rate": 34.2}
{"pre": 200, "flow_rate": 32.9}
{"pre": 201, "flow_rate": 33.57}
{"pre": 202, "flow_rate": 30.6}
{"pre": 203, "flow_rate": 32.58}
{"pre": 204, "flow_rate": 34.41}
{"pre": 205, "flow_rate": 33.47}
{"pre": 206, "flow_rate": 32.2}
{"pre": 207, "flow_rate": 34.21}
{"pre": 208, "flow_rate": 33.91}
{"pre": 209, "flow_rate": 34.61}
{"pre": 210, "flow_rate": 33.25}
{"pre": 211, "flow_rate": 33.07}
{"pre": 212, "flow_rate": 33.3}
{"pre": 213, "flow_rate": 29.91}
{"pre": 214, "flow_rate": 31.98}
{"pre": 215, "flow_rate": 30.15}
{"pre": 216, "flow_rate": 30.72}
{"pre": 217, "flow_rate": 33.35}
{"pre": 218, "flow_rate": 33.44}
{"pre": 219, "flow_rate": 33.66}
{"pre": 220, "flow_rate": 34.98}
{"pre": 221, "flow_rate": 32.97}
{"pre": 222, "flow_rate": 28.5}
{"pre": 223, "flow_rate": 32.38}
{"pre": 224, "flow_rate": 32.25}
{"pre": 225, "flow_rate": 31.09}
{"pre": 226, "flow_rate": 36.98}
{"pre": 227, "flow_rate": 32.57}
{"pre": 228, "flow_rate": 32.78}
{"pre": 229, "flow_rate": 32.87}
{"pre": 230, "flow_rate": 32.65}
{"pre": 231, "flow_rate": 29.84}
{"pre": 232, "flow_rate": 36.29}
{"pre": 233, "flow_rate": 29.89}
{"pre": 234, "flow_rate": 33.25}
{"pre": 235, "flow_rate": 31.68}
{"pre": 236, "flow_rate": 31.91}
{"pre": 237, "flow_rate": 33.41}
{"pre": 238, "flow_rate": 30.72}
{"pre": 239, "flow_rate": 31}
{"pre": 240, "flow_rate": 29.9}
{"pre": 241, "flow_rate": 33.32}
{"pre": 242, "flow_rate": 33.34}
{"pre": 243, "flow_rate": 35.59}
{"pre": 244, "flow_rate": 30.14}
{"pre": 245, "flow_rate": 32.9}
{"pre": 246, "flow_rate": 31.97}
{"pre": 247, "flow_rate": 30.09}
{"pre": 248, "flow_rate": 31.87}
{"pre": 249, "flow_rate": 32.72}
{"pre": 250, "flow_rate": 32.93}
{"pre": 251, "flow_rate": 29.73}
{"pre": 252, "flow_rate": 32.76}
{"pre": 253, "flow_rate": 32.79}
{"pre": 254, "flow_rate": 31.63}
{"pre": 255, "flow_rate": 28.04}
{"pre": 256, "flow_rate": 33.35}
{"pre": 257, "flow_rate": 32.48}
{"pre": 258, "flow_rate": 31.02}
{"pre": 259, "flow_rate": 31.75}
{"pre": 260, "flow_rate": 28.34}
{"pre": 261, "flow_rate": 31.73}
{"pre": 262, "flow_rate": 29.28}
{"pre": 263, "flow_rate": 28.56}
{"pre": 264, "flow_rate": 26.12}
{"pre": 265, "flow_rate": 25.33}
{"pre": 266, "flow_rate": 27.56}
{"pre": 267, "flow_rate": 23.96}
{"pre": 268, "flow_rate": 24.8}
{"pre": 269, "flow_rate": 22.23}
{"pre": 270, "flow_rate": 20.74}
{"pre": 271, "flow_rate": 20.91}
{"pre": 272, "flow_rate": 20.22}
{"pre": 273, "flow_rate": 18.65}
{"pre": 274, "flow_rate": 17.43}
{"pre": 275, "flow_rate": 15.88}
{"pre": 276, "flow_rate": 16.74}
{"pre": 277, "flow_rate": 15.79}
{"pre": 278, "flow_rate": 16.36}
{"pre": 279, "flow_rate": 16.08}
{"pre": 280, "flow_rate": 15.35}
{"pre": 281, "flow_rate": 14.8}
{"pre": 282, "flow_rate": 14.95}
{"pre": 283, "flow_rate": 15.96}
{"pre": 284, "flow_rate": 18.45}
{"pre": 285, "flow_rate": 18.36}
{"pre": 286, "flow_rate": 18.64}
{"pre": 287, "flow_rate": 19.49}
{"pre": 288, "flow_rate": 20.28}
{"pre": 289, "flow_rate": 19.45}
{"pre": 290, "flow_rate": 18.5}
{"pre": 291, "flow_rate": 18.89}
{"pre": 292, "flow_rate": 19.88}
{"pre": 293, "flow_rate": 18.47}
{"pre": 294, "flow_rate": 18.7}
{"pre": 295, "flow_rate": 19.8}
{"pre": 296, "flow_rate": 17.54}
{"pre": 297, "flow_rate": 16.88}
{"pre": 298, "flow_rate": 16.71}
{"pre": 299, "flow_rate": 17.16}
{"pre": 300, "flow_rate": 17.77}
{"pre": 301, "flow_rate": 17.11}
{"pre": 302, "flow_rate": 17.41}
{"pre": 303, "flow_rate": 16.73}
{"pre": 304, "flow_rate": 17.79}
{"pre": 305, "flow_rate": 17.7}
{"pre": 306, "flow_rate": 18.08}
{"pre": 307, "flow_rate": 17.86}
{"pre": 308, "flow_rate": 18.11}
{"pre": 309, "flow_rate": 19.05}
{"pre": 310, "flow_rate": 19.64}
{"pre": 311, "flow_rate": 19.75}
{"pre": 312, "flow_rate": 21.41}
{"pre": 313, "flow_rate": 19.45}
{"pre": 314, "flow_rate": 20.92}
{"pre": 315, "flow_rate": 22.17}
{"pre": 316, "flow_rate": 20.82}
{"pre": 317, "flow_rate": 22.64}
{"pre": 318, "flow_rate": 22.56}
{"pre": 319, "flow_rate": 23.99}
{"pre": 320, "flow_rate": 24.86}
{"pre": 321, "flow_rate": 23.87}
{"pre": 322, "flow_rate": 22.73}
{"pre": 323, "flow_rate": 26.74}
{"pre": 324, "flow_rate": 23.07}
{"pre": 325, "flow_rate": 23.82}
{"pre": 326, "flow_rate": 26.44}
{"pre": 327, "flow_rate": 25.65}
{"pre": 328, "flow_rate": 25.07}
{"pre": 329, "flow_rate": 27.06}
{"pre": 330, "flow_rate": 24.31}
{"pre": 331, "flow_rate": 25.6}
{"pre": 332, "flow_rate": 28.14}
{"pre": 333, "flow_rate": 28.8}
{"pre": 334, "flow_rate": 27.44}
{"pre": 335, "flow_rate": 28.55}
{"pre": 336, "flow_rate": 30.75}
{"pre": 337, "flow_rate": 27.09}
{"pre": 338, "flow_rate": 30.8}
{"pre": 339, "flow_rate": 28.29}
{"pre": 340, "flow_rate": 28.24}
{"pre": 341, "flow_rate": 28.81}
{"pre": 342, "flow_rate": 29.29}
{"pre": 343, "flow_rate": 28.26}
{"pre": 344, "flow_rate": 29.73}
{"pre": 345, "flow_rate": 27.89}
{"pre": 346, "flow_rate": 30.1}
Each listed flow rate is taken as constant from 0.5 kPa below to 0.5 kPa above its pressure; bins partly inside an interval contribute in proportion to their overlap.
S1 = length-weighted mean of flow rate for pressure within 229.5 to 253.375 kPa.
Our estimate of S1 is 32.1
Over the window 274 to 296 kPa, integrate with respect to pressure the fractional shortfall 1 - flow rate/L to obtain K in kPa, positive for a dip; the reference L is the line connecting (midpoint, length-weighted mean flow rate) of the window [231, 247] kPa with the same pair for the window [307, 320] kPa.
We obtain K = 6.5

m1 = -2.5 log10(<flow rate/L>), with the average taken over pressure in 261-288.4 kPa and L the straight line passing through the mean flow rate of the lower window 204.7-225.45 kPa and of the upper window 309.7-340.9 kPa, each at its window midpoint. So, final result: 0.37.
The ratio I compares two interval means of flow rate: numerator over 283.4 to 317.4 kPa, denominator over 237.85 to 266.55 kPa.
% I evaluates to 0.61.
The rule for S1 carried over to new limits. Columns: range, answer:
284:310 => 18.3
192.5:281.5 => 29.8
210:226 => 32.3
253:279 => 24.7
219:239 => 32.5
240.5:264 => 31.5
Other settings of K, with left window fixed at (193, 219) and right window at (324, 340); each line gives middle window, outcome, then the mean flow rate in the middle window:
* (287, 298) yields 3.9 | 18.8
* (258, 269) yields 1.0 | 27.6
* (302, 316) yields 4.5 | 19.1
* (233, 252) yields -0.4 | 32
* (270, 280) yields 4.1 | 17.6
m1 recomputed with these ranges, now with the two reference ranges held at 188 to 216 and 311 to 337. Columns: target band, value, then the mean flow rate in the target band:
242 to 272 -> 0.01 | 29.3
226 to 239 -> -0.04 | 32.5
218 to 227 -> -0.03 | 32.9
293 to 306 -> 0.44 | 17.7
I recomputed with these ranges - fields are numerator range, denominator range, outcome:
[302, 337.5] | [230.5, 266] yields 0.74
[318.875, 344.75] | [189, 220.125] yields 0.80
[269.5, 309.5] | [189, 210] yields 0.52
